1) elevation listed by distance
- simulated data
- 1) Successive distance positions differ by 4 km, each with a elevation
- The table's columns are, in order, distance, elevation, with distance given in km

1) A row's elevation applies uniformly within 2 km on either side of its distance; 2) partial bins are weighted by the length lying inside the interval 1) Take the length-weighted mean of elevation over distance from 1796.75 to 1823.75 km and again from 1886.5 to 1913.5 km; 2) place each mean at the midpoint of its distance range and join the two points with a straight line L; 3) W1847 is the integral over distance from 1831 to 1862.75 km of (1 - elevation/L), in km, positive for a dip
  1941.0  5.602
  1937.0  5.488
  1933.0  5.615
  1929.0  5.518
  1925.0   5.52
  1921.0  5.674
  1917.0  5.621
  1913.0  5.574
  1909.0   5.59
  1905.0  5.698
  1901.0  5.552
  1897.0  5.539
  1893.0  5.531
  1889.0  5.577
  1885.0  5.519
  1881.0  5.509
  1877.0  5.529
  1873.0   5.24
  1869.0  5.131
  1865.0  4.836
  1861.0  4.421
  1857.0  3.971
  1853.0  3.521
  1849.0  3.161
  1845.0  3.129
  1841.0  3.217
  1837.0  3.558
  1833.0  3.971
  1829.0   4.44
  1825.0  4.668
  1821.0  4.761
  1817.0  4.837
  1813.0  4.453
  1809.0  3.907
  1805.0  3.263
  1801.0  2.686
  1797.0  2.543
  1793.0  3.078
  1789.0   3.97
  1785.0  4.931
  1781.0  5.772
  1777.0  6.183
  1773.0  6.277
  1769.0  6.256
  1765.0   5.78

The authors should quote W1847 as 6.69 km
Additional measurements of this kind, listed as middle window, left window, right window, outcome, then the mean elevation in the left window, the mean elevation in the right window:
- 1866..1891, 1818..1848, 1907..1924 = -2.7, 3.97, 5.61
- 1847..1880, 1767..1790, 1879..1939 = 6.4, 5.63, 5.57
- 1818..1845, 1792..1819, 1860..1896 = 0.5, 3.56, 5.29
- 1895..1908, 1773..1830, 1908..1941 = -0.6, 4.32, 5.58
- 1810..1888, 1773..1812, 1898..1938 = 6.3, 4.16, 5.59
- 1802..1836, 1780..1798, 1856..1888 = 1.6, 4.05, 5.07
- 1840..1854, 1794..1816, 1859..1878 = 3.9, 3.42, 5.01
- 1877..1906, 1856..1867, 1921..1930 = -3.5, 4.45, 5.55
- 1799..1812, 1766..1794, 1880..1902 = 4.8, 5.31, 5.54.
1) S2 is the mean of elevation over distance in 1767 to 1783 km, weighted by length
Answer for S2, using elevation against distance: 6.12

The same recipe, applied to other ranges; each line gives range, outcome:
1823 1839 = 4.16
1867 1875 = 5.19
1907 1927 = 5.6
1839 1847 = 3.17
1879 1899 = 5.54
